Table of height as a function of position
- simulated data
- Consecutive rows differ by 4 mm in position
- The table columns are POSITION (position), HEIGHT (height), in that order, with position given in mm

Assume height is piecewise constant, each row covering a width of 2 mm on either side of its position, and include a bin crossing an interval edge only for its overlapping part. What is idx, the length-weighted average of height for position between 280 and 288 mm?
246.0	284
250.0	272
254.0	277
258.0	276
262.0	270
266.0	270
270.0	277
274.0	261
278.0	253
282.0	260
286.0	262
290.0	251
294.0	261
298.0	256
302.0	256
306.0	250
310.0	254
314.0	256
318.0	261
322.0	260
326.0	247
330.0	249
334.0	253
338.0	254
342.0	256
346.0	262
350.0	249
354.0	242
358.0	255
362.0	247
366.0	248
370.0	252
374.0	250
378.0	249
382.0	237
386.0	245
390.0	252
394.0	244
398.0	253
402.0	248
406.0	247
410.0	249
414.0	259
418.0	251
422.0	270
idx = 261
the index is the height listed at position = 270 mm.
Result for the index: 277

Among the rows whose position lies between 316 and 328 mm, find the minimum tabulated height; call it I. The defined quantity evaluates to 247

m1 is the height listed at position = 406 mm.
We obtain 247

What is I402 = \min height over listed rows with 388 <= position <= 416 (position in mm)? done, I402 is 244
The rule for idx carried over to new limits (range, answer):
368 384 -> 247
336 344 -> 255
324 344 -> 252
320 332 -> 252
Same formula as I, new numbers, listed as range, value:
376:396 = 237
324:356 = 242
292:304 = 256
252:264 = 270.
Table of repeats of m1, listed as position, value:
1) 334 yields 253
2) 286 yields 262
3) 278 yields 253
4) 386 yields 245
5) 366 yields 248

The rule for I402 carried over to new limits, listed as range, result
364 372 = 248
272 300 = 251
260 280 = 253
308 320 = 254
